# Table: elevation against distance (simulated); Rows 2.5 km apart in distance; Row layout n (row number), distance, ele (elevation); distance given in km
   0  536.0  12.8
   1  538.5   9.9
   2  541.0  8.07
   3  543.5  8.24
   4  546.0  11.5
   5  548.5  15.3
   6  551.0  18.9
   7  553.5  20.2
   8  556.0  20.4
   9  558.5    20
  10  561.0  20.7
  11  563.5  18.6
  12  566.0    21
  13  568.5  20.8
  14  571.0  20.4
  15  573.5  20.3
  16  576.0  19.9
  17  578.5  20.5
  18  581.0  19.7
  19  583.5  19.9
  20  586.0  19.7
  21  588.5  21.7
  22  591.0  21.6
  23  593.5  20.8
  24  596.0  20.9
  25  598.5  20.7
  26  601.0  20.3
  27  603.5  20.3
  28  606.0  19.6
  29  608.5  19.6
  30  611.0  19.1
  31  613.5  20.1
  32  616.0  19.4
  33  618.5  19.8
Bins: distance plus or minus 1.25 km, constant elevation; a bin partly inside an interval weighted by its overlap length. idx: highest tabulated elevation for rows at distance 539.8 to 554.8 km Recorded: 20.2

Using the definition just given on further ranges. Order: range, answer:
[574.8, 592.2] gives 21.7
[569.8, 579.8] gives 20.5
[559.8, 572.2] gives 21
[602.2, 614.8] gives 20.3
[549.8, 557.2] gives 20.4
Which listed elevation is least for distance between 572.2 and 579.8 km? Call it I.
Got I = 19.9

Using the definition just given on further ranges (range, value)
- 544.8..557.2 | 11.5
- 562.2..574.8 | 18.6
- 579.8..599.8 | 19.7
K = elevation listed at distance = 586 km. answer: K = 19.7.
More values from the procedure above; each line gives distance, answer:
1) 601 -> 20.3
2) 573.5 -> 20.3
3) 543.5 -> 8.24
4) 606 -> 19.6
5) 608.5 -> 19.6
